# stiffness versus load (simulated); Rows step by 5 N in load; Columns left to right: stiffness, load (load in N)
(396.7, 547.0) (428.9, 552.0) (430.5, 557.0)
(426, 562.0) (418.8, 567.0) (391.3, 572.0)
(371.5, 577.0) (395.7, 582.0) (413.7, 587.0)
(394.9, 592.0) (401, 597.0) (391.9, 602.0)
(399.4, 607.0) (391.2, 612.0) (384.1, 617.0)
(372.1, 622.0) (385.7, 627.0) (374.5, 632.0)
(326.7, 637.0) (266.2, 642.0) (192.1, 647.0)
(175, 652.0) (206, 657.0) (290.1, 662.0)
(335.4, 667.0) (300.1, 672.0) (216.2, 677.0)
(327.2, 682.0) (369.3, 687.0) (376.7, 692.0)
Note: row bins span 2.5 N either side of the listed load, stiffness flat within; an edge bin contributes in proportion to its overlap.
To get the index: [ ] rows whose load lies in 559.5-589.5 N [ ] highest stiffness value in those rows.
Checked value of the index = 426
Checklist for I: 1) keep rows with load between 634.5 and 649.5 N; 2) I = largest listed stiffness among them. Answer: 326.7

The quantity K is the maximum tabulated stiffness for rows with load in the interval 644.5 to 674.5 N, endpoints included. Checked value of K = 335.4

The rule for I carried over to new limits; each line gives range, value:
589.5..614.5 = 401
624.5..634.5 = 385.7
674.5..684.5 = 327.2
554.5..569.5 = 430.5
